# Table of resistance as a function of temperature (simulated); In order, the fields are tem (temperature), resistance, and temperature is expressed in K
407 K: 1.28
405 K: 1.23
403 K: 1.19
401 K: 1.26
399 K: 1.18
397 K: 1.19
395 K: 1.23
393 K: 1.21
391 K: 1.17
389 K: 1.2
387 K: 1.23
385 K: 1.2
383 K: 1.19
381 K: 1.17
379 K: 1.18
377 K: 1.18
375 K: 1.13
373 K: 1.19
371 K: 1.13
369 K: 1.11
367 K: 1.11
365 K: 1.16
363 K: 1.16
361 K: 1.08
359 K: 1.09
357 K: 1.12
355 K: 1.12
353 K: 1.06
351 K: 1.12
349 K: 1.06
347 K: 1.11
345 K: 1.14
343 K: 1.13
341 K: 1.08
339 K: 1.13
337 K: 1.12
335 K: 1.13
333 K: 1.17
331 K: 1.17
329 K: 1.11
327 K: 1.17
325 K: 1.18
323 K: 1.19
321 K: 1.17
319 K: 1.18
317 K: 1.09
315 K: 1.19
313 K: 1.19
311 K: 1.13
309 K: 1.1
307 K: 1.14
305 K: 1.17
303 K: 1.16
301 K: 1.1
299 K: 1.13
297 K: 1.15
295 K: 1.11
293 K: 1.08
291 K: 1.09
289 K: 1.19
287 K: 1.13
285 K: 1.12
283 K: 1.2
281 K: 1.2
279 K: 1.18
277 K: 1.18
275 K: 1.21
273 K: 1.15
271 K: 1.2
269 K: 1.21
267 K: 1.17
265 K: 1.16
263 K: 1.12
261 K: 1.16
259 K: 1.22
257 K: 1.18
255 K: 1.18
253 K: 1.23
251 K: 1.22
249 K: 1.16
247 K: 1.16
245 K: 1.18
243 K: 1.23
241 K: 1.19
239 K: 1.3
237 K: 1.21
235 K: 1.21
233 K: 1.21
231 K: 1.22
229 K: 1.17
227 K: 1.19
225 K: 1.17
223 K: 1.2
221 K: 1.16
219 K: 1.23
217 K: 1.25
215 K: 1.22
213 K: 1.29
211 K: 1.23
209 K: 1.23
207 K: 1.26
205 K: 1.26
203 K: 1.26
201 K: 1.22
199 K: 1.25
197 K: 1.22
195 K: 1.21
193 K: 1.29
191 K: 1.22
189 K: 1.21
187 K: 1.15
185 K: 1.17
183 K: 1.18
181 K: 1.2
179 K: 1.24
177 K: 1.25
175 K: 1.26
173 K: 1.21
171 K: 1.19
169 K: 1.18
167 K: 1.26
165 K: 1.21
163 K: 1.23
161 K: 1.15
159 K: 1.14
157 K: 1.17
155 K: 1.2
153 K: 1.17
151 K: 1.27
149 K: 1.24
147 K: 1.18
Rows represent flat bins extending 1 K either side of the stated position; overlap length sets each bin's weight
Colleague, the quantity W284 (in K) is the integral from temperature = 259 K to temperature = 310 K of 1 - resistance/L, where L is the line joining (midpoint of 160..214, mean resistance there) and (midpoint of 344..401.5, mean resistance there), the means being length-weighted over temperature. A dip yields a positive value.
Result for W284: 1.4 K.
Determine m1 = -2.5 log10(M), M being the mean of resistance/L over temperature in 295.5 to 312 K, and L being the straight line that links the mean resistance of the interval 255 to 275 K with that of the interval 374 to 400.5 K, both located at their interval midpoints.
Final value 0.04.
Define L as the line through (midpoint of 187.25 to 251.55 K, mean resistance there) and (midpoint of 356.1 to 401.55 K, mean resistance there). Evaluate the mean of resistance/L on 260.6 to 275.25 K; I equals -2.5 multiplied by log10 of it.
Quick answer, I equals 0.029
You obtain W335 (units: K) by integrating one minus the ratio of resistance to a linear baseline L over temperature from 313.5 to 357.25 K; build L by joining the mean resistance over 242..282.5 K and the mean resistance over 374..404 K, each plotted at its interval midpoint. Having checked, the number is 2.0 K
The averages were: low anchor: 1.19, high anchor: 1.19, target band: 1.13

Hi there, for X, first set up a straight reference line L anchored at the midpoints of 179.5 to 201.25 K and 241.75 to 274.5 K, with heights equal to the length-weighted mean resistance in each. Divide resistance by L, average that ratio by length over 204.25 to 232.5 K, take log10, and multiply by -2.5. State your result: -0.018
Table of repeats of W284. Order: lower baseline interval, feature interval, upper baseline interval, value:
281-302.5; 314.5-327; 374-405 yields -0.2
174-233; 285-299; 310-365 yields 0.5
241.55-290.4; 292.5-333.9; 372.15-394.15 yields 1.2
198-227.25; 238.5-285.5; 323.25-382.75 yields 0.3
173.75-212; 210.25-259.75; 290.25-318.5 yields -0.7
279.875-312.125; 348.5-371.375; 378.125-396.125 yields 1.3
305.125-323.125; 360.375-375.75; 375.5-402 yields 0.7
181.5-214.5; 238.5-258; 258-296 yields -0.2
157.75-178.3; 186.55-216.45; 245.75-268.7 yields -1.0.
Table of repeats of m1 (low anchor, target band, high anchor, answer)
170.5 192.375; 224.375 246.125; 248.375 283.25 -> -0.01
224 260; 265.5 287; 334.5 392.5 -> 0.00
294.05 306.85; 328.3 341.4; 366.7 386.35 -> 0.01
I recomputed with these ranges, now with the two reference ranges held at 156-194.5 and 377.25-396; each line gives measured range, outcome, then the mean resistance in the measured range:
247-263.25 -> 0.02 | 1.19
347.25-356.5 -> 0.10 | 1.09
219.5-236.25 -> 0.01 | 1.19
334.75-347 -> 0.07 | 1.12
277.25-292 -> 0.04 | 1.16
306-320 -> 0.05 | 1.15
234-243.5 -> -0.02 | 1.23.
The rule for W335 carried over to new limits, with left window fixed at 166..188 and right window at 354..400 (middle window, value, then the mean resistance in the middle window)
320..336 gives 0.2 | 1.16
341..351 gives 0.5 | 1.11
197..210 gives -0.5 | 1.24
